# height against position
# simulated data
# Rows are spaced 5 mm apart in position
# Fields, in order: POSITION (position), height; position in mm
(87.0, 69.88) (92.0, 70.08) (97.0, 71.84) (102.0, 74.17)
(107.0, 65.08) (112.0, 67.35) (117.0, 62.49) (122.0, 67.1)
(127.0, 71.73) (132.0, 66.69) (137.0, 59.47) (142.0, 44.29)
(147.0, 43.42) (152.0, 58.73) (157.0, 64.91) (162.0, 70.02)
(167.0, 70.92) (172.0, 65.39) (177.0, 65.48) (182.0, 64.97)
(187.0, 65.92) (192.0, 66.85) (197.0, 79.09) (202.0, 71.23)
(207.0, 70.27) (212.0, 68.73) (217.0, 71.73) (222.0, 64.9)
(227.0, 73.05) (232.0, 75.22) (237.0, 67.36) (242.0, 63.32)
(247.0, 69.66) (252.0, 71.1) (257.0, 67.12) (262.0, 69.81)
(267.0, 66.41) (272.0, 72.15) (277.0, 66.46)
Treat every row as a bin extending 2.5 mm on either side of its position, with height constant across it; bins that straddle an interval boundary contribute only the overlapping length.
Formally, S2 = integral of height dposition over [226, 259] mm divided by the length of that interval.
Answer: 69.4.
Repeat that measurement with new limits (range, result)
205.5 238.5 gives 70.3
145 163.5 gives 59.1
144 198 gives 64.5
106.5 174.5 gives 62.6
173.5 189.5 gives 65.5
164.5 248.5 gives 69.1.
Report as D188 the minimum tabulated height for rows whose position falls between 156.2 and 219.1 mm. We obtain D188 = 64.91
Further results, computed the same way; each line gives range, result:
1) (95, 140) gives 59.47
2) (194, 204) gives 71.23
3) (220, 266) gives 63.32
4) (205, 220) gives 68.73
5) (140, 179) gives 43.42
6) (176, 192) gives 64.97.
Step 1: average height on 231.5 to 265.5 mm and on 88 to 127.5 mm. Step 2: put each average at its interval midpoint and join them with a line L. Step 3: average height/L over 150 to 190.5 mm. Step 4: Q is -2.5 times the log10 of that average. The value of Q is 0.04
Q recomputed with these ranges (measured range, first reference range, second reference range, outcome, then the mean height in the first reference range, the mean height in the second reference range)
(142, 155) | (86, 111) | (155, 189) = 0.32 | 70.1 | 66.8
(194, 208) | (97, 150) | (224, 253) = -0.10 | 62.6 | 69.8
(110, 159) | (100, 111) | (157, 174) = 0.14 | 69.1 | 68.3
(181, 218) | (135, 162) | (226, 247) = -0.10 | 55.5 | 69.5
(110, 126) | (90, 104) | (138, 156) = -0.05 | 72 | 51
